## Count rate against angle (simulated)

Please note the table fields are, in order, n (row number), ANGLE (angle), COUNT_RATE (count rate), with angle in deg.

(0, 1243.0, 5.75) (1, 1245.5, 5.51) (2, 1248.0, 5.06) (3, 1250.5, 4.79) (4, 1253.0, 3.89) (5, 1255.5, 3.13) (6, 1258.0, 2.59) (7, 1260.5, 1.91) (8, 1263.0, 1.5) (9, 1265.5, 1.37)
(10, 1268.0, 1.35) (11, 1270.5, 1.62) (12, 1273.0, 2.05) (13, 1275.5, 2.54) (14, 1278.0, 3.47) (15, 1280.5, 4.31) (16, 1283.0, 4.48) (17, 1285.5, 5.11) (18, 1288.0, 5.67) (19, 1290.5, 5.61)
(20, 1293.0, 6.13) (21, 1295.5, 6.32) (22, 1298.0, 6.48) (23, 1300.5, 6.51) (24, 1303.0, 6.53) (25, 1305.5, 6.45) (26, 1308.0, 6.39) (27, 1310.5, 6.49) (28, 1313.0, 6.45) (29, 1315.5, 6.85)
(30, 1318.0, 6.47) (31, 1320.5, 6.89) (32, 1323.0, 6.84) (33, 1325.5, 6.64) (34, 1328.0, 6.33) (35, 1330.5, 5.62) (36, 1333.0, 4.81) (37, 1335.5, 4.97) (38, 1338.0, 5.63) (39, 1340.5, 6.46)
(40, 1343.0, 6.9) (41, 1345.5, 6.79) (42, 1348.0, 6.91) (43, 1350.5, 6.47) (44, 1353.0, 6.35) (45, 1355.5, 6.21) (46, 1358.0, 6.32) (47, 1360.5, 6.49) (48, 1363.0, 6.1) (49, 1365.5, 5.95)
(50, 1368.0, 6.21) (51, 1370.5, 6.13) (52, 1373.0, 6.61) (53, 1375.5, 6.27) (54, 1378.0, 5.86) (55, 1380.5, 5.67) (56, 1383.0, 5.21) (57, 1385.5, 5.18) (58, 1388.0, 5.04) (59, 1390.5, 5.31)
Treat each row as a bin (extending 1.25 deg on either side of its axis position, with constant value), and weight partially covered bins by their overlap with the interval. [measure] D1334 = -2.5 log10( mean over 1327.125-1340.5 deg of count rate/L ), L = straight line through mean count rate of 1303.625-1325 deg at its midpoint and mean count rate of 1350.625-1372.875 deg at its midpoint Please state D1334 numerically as 0.17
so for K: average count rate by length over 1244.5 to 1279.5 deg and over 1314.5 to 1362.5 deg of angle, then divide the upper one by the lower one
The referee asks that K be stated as 2.2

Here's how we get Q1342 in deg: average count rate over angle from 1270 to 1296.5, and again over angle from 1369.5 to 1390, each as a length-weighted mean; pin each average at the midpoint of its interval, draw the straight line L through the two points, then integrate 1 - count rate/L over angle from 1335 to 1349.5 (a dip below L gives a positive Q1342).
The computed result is -3.2 deg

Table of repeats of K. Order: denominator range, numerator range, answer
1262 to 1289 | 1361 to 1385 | 1.98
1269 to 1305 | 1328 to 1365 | 1.28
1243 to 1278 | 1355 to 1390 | 1.98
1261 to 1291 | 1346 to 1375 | 2.01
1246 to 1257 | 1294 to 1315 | 1.51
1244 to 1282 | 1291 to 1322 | 2.14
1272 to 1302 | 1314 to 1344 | 1.26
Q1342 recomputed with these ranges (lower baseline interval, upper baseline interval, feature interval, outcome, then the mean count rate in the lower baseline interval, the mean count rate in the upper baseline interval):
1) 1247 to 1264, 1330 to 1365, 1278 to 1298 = -4.7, 3.27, 6.15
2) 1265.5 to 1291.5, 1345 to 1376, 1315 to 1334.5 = -4.5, 3.49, 6.36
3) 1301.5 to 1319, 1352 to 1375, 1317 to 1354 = 0.7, 6.52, 6.26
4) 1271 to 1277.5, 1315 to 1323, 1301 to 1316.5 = -2.2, 2.35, 6.74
